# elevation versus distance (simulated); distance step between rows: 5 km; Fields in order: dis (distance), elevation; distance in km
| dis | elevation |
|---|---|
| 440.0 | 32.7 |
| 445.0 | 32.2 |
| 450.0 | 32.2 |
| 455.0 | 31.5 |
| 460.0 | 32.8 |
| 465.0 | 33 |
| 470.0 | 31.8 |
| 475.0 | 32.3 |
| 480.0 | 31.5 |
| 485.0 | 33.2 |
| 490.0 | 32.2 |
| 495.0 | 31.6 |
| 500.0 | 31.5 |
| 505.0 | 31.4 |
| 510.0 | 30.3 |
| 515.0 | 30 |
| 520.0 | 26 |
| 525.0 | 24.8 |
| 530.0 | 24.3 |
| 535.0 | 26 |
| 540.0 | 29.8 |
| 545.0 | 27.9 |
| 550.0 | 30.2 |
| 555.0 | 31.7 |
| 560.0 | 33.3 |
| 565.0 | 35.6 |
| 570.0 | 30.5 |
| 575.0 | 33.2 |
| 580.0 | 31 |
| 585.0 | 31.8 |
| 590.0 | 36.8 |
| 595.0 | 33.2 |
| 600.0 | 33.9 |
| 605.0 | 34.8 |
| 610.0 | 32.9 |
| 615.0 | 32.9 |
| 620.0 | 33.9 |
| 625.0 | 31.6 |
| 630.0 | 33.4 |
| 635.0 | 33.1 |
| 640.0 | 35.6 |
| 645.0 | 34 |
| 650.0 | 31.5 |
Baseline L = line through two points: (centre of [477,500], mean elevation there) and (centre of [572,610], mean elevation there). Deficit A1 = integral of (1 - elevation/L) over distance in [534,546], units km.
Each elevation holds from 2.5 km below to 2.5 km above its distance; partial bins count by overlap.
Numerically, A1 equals 1.7 km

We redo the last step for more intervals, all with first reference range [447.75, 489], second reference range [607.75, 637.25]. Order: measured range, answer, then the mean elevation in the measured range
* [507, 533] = 4.3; 27.1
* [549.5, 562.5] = 0.3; 32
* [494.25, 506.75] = 0.4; 31.5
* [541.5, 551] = 1.1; 28.9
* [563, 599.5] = -0.4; 33.2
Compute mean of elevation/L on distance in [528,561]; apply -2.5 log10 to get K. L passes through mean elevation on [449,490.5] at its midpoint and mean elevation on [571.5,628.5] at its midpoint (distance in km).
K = 0.14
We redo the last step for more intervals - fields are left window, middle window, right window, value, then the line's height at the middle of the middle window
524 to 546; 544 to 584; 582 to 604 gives -0.06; 30.3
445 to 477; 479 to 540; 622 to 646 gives 0.11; 32.6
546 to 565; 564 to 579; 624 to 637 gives -0.02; 32.1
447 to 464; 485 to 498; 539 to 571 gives -0.01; 31.9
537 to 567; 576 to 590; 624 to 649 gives -0.02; 32.1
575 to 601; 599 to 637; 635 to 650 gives 0.01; 33.7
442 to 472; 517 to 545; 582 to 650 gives 0.24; 32.9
